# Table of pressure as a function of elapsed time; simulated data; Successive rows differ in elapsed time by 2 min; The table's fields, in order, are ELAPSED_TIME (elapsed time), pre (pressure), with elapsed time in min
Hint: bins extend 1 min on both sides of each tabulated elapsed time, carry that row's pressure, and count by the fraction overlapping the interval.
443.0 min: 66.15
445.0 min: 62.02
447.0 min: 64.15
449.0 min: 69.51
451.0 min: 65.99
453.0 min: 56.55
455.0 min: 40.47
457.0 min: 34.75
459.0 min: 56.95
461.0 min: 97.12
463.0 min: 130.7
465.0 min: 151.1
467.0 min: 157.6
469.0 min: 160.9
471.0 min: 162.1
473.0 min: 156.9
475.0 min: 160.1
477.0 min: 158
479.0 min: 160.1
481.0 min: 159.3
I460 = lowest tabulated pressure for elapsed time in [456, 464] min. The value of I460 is 34.75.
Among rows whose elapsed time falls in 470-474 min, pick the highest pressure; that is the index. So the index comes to 162.1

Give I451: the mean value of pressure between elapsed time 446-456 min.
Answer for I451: 59.3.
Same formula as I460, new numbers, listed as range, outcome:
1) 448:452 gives 65.99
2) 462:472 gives 130.7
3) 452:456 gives 40.47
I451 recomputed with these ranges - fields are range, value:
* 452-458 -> 43.9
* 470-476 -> 160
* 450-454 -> 61.3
